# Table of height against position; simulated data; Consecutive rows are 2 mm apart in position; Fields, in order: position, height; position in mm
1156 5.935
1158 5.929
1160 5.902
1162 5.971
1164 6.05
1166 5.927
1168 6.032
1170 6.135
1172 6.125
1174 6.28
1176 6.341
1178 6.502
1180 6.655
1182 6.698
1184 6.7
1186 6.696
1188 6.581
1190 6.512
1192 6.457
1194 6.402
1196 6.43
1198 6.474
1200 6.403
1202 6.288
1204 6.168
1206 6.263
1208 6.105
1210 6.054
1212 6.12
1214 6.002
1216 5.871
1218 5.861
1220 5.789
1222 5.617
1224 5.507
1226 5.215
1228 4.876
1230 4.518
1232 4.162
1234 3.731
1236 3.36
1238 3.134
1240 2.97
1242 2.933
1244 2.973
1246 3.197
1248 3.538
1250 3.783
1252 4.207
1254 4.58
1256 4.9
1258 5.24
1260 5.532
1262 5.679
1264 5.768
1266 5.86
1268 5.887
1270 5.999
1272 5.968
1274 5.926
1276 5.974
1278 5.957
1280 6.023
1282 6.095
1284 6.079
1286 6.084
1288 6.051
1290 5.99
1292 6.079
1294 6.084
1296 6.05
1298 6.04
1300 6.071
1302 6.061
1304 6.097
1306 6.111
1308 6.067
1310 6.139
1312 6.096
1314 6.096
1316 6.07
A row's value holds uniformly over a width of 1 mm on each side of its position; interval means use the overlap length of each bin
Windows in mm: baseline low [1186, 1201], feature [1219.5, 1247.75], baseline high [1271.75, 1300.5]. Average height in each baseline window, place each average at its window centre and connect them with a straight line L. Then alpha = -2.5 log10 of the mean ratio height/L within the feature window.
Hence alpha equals 0.47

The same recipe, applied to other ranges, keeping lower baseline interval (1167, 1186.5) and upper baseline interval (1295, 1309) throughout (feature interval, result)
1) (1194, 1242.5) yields 0.190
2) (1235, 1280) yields 0.291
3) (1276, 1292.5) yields 0.014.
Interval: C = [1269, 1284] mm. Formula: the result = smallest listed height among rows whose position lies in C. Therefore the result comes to 5.926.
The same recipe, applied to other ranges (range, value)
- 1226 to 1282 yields 2.933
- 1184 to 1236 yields 3.36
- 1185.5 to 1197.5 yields 6.402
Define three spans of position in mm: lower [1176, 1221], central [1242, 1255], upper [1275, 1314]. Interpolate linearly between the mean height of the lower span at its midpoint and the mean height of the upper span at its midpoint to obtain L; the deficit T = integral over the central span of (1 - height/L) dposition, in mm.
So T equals 5.3 mm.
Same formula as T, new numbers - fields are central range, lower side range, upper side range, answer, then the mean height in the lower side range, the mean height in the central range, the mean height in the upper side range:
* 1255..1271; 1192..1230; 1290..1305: 1.1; 5.94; 5.61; 6.06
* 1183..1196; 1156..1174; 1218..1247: -2.9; 6.02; 6.55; 4.2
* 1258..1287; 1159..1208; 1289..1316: 1.2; 6.33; 5.89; 6.08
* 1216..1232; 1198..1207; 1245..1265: 0.9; 6.3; 5.3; 4.64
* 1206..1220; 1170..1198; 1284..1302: 0.8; 6.48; 6.01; 6.06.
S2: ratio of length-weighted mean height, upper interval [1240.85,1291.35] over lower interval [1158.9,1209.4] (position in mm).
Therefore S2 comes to 0.8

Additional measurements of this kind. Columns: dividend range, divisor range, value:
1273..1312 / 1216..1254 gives 1.43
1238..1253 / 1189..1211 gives 0.53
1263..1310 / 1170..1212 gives 0.94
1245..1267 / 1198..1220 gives 0.78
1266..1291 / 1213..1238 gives 1.21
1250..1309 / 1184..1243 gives 1.05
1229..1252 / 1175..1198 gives 0.54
